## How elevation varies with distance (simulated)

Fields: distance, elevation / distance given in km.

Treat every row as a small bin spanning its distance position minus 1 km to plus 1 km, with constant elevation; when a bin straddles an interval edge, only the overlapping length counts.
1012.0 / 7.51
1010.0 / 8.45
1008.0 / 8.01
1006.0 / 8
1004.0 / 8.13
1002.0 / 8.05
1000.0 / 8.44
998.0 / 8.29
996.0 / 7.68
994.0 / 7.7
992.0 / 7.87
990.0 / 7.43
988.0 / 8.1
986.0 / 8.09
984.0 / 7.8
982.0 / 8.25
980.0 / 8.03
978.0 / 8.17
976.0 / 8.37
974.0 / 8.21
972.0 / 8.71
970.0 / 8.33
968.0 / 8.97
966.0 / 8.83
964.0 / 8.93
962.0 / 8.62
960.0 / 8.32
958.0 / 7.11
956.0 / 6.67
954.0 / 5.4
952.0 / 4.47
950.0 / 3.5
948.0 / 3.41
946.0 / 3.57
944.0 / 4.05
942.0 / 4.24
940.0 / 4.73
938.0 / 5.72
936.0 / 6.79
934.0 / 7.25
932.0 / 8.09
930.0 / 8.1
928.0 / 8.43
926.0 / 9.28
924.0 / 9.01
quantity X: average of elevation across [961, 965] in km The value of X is 8.77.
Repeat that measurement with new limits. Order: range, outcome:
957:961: 7.71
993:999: 7.89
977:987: 8.07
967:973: 8.67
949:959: 5.43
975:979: 8.27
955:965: 7.93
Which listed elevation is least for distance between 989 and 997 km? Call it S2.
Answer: 7.43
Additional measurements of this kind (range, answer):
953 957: 5.4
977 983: 8.03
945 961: 3.41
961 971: 8.33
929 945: 4.05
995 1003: 7.68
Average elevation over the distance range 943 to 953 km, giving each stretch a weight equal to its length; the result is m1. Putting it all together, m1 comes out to 3.8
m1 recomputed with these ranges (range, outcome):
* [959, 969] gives 8.73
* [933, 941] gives 6.12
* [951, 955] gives 4.94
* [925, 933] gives 8.48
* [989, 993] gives 7.65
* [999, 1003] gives 8.25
